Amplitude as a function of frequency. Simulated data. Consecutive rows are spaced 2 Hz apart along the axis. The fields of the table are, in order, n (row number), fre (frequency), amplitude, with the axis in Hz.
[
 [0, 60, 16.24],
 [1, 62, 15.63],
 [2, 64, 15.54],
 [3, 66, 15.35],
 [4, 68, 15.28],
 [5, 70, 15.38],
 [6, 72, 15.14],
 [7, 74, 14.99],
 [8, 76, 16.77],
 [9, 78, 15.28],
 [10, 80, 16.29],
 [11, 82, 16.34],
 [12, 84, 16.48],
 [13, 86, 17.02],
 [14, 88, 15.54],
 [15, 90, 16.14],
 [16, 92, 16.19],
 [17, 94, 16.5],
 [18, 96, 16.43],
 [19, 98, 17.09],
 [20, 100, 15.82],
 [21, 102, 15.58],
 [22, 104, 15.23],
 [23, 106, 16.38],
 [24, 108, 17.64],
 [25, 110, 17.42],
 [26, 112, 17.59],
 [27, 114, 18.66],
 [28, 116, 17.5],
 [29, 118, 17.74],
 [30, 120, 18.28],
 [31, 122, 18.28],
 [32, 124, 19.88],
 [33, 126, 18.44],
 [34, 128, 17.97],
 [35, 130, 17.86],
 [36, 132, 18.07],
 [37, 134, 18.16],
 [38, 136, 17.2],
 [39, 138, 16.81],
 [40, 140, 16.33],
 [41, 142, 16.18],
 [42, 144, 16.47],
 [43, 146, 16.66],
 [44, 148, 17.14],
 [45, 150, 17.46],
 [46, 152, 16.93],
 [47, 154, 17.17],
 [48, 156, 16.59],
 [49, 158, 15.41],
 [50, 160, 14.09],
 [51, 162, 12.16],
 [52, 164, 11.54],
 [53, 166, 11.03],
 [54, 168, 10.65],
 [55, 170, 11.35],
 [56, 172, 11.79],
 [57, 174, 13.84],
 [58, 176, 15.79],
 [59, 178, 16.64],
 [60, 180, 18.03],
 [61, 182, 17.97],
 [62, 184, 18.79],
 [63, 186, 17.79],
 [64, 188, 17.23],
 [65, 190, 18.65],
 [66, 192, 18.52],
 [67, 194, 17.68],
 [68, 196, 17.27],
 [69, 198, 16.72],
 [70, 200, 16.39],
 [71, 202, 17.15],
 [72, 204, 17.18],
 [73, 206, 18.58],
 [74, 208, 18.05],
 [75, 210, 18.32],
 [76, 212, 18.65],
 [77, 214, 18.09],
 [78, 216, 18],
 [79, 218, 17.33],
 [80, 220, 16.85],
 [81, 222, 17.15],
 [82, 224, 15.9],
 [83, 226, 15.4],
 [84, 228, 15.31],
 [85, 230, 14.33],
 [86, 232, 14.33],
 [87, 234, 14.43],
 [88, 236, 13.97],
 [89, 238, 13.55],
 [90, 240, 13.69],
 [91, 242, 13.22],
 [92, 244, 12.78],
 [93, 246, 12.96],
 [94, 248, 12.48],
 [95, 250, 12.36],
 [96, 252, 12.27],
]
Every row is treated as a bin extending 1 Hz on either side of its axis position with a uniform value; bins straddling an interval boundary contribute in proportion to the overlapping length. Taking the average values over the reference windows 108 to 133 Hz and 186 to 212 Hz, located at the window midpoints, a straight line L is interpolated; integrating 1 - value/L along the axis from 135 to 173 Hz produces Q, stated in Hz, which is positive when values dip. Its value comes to 6.5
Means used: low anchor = 18.1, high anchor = 17.7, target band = 14.9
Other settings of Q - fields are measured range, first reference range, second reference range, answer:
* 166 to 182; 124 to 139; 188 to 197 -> 3.45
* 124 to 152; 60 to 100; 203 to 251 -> -2.78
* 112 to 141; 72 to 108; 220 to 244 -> -3.99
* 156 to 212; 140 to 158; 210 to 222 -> 4.41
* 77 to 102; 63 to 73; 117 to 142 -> -0.03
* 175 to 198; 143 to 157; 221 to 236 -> -2.18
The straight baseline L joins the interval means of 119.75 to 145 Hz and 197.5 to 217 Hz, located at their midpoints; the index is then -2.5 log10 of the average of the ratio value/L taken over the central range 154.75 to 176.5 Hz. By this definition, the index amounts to 0.33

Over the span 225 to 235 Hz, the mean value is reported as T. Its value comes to 14.8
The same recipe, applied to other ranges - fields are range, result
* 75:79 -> 16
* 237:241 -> 13.6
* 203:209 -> 17.9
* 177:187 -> 17.8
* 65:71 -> 15.3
